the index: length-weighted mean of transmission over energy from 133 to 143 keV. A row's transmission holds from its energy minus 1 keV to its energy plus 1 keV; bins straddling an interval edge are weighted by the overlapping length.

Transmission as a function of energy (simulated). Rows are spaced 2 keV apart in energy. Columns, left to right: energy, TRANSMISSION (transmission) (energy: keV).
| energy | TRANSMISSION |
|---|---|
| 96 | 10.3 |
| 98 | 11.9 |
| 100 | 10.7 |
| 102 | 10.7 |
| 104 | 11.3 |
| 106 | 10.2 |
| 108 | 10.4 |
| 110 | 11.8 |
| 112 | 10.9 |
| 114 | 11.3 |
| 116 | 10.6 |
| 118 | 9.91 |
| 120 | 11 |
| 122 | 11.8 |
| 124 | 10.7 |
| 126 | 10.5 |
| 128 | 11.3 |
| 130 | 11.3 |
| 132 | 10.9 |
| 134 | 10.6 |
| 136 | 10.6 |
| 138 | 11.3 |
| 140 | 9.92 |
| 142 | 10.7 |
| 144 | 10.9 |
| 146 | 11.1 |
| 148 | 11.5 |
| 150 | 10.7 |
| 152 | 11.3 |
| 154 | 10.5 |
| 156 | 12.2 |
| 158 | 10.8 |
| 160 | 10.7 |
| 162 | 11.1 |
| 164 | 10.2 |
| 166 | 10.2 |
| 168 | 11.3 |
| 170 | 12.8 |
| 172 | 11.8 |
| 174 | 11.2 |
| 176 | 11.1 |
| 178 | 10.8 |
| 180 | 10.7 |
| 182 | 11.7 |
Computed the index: 10.6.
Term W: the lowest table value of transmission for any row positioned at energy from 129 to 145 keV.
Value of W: 9.92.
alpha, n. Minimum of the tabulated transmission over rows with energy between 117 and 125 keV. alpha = 9.91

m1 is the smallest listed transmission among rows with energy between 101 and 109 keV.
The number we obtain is 10.2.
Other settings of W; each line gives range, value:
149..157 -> 10.5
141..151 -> 10.7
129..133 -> 10.9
